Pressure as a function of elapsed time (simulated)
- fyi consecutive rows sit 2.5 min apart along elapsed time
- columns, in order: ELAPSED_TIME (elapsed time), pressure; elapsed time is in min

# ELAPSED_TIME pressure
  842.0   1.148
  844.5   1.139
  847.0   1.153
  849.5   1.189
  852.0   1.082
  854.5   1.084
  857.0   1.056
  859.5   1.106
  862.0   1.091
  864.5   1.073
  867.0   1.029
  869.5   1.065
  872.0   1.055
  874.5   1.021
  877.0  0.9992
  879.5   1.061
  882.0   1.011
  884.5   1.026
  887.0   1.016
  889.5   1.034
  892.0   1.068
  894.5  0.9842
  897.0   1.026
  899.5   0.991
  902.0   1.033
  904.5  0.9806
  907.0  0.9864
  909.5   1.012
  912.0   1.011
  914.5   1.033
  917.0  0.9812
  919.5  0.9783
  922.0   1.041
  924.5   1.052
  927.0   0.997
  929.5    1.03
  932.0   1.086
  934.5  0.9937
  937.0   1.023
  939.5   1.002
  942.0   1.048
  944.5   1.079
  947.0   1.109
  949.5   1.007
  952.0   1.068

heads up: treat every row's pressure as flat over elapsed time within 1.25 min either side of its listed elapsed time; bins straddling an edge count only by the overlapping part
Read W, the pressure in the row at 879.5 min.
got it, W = 1.061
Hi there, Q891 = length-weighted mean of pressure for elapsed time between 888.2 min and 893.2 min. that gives 1.05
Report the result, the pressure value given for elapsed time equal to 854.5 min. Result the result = 1.084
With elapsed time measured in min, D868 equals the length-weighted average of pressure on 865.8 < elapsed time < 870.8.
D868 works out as 1.05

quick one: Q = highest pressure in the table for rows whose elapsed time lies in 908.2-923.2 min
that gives 1.041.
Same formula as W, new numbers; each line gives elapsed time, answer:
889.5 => 1.034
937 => 1.023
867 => 1.029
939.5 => 1.002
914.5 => 1.033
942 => 1.048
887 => 1.016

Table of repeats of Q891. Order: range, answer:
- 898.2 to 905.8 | 1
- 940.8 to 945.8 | 1.06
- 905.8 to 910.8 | 0.999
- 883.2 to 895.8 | 1.03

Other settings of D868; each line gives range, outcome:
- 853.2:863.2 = 1.08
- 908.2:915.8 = 1.02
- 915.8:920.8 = 0.98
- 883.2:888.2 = 1.02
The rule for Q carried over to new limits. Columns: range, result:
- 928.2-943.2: 1.086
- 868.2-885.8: 1.065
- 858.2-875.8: 1.106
